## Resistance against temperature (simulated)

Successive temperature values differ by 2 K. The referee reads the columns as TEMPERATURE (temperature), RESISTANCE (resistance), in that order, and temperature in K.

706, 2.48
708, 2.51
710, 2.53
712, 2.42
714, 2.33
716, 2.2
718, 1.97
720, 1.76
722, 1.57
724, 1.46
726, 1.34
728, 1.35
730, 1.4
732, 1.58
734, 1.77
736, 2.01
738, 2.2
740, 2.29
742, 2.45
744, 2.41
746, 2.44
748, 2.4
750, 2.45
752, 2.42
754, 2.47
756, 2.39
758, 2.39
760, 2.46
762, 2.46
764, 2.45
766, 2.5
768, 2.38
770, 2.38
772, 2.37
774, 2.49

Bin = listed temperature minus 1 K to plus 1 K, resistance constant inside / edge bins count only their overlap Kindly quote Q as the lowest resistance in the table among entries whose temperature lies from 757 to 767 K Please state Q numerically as 2.39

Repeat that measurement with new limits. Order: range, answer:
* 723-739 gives 1.34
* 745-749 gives 2.4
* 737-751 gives 2.2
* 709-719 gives 1.97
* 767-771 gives 2.38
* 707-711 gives 2.51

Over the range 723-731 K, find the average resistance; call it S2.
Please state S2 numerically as 1.39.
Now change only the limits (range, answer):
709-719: 2.29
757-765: 2.44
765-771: 2.42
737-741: 2.25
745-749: 2.42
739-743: 2.37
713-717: 2.27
